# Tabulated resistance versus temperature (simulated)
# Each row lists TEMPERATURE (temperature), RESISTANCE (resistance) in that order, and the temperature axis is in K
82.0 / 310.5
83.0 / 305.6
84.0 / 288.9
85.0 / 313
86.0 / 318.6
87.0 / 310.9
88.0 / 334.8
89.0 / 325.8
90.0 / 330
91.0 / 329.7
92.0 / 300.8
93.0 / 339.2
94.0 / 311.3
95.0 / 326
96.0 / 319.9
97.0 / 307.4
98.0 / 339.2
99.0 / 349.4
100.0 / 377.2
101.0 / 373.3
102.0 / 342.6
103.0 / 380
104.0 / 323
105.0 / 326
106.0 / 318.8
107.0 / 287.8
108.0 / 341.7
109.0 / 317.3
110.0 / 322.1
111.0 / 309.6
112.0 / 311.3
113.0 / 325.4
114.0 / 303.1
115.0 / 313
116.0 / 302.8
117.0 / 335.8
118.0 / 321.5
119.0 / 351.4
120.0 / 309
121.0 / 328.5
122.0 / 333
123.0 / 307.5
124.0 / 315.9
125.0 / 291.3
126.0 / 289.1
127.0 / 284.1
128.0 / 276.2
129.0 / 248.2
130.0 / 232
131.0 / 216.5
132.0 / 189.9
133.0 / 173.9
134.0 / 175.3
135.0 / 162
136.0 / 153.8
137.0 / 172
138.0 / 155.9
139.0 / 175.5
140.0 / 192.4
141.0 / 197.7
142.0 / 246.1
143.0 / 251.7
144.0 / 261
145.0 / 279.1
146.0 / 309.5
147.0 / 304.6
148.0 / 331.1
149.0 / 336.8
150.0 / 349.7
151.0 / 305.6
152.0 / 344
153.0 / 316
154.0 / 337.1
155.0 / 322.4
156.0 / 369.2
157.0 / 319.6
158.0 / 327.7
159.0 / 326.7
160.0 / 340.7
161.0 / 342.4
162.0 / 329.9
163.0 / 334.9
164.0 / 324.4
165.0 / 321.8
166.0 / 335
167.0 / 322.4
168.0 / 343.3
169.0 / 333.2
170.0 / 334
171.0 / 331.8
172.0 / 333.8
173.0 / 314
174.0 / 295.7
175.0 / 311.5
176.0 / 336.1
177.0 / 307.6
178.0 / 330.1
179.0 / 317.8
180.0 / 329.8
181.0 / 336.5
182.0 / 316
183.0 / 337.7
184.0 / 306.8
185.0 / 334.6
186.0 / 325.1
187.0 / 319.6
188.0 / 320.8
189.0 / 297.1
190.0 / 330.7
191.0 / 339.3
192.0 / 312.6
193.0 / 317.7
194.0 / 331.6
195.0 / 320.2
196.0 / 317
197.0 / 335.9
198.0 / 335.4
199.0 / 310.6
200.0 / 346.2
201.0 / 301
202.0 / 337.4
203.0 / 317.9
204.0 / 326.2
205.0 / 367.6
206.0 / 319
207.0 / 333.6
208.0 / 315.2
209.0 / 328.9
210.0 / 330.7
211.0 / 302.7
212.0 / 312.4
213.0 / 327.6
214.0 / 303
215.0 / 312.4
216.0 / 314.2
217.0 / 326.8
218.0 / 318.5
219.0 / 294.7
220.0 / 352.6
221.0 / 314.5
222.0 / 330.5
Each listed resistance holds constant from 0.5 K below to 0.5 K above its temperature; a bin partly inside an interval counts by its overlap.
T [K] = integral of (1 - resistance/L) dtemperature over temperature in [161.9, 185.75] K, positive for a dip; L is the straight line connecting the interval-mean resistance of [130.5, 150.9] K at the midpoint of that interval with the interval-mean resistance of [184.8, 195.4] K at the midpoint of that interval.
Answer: -2.7 K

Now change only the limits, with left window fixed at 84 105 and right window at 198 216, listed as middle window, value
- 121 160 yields 6.9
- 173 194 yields 0.2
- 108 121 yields 0.4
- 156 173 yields -0.3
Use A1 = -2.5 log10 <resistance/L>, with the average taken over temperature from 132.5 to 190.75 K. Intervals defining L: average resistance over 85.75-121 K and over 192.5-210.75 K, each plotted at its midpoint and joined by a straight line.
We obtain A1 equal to 0.10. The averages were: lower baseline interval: 327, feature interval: 298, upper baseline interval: 327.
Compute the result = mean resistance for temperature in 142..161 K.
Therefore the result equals 317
